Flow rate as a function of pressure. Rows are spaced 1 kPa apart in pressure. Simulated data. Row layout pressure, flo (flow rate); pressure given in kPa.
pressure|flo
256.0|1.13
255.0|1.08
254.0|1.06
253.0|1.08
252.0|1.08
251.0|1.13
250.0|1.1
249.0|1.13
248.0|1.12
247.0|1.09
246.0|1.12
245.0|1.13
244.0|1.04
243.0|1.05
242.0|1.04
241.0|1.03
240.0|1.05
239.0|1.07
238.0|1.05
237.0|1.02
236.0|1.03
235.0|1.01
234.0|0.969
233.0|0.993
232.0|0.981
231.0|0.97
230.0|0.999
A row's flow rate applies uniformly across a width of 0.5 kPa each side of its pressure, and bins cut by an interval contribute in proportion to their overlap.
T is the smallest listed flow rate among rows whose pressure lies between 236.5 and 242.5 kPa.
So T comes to 1.02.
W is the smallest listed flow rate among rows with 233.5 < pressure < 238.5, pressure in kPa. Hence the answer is 0.969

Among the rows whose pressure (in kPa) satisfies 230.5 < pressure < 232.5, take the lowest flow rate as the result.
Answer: 0.97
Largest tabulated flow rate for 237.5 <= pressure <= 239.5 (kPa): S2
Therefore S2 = 1.07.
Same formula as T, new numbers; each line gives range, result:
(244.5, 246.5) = 1.12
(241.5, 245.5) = 1.04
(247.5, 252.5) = 1.08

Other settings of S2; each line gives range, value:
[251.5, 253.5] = 1.08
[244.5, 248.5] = 1.13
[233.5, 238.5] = 1.05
